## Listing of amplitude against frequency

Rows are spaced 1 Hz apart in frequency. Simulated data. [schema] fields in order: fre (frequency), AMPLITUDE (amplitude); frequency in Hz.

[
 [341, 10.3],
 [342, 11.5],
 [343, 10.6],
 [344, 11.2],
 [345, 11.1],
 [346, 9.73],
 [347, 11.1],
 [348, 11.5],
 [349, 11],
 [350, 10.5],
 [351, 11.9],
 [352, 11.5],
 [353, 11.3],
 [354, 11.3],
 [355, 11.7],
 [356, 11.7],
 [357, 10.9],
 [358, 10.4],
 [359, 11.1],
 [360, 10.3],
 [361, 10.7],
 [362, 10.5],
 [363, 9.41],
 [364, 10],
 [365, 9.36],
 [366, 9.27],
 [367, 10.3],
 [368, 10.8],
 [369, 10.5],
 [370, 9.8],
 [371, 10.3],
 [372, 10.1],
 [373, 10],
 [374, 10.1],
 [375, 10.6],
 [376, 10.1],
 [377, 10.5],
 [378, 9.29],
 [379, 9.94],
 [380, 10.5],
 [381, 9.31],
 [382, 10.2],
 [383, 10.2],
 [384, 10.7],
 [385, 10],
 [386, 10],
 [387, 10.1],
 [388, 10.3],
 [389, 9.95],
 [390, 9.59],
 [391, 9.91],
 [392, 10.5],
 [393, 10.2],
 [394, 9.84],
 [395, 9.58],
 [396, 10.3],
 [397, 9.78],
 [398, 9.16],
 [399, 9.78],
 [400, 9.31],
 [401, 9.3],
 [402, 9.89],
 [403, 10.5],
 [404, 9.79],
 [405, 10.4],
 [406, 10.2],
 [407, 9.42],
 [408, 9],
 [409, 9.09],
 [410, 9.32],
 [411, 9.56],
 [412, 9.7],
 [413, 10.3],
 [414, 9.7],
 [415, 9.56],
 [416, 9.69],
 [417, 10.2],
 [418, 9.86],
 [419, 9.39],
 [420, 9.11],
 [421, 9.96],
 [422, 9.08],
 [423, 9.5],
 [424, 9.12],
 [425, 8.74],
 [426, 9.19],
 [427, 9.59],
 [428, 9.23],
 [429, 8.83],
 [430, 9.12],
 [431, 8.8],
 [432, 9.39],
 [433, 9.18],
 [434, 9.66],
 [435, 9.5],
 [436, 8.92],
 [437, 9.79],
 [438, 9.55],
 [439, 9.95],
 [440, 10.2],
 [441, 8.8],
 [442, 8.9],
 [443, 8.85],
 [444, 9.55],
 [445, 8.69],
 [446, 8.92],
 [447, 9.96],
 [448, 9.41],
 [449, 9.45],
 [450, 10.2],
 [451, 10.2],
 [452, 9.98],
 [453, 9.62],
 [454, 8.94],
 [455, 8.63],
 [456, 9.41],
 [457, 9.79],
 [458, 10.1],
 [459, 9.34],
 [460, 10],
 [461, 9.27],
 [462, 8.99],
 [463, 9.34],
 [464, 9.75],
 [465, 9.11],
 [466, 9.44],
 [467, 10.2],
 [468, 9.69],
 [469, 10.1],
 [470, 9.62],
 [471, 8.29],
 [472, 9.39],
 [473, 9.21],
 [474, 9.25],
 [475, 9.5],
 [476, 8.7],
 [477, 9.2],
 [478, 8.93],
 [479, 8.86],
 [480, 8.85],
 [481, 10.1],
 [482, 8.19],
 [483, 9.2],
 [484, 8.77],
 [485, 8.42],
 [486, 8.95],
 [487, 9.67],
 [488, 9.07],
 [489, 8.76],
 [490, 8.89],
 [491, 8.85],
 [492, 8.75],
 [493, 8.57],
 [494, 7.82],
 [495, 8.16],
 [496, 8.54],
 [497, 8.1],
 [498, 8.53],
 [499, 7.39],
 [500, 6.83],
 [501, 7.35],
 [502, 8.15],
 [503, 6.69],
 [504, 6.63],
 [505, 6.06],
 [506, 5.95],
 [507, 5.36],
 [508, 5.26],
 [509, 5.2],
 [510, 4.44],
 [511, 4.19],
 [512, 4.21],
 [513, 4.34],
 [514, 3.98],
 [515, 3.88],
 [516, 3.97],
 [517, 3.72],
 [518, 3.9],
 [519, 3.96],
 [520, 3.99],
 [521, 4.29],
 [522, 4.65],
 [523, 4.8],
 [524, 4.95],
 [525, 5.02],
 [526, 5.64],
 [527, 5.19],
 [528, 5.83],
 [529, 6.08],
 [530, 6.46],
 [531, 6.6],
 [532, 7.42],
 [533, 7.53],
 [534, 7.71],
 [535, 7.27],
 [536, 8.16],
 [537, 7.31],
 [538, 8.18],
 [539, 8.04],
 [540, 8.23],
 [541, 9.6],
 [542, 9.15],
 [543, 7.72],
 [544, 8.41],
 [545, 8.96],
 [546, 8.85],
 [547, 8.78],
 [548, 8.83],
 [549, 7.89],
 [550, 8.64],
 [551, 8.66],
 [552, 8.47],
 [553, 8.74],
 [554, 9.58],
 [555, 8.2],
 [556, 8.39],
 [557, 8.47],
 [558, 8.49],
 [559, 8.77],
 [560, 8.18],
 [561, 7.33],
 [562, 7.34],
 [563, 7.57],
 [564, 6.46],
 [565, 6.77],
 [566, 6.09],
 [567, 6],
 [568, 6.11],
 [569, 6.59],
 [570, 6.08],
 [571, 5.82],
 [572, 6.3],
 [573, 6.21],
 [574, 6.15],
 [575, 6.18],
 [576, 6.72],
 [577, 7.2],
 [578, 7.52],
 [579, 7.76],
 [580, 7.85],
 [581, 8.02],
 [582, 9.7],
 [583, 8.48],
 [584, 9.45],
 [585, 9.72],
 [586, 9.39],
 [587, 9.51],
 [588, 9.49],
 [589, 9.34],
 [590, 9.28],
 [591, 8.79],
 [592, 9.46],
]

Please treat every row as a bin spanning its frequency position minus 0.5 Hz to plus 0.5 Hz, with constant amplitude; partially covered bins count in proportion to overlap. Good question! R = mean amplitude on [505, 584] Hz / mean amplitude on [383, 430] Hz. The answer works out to 0.7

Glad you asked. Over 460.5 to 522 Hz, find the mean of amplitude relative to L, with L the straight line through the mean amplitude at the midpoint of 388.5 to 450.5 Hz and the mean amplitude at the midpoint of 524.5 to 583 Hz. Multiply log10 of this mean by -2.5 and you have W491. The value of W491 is 0.13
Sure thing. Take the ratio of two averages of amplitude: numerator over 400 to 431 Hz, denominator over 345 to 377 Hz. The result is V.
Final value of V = 0.9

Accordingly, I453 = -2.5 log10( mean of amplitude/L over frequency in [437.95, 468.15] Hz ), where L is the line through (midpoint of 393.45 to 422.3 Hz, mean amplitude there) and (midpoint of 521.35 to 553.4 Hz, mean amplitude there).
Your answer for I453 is -0.07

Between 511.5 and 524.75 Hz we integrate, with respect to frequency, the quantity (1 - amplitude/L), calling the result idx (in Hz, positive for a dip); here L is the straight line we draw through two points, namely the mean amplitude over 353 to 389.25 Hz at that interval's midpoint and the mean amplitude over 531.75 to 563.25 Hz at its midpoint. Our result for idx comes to 6.77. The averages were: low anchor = 10.3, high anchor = 8.29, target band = 4.22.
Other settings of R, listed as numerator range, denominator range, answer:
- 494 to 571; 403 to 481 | 0.72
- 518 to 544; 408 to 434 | 0.69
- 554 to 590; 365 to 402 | 0.77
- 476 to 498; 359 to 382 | 0.87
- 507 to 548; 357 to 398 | 0.61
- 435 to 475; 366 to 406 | 0.94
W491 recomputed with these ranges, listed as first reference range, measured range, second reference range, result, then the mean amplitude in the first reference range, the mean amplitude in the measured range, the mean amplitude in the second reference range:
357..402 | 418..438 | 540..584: 0.02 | 10.1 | 9.29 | 7.77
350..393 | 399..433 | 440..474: 0.04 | 10.4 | 9.51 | 9.44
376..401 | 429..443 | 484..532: -0.10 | 9.95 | 9.33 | 6.34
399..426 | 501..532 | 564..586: 0.48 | 9.6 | 5.19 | 7.21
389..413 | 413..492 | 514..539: -0.16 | 9.76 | 9.34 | 5.7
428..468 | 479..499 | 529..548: 0.01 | 9.43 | 8.72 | 7.99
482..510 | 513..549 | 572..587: 0.20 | 7.72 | 6.48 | 7.88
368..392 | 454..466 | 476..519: -0.16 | 10.1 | 9.41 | 7.14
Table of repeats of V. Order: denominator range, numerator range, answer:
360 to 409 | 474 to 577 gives 0.72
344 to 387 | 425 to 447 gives 0.89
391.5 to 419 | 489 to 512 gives 0.72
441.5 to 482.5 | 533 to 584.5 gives 0.83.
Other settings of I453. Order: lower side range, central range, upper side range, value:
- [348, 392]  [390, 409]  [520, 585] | 0.01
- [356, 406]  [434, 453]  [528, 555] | -0.02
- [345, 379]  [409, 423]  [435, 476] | 0.03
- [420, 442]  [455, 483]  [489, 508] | -0.12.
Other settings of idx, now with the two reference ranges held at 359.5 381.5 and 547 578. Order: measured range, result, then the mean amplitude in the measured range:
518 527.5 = 3.9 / 4.68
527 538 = 1.2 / 7.01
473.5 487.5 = -0.8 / 9.04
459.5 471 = -1.0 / 9.54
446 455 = -0.6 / 9.62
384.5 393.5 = -0.2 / 10.1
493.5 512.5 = 3.9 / 6.57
